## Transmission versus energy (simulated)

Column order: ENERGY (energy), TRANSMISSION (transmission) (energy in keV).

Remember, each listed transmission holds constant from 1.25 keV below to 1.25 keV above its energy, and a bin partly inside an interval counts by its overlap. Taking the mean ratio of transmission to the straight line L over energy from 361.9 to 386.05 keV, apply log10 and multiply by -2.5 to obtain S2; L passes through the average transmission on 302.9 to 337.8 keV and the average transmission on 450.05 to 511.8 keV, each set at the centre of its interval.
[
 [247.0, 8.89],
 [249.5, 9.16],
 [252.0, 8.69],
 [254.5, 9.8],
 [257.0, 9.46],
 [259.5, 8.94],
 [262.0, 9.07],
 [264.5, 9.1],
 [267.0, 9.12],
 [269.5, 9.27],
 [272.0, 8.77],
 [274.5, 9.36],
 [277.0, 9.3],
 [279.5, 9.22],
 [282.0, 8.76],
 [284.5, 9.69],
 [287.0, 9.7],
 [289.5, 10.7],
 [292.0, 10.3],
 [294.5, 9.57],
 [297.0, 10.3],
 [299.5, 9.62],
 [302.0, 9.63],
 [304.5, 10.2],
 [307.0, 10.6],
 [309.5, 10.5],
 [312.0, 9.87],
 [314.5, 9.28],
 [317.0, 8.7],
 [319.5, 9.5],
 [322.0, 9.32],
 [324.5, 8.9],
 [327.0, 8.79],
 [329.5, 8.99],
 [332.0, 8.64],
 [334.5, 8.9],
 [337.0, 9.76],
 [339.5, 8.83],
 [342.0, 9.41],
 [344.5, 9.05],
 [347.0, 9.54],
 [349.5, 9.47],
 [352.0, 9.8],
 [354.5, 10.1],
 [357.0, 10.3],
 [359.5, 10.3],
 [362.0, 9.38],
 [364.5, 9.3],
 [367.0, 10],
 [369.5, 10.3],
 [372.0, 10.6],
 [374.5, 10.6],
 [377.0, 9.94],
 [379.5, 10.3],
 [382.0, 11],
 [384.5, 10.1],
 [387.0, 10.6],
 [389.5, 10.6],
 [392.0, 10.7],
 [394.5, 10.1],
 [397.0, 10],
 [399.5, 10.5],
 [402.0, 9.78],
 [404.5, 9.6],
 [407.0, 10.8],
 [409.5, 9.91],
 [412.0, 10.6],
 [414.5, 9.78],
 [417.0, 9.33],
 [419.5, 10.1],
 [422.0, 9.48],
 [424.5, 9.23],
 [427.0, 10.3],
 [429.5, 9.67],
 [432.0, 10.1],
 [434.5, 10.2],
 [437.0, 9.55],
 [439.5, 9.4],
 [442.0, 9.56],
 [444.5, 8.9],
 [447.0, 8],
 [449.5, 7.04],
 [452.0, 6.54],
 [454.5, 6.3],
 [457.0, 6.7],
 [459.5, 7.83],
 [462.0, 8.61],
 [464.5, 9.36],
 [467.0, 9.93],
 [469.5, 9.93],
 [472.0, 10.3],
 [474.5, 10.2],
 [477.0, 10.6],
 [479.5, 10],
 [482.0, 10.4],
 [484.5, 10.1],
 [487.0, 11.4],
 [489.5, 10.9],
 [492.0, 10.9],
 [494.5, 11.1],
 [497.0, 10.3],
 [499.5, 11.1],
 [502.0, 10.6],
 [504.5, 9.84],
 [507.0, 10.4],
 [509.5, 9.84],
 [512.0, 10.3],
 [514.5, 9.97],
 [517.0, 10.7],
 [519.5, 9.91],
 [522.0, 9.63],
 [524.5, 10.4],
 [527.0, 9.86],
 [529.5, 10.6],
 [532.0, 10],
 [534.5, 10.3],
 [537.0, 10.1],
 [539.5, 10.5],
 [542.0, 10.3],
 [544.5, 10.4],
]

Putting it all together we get -0.07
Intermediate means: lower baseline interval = 9.42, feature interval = 10.2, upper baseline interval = 9.7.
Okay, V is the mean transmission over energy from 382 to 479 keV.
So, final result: 9.5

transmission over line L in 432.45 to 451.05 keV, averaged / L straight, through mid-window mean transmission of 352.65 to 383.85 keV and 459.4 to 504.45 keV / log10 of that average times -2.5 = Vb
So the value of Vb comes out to 0.14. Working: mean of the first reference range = 10.2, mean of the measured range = 8.96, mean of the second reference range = 10.2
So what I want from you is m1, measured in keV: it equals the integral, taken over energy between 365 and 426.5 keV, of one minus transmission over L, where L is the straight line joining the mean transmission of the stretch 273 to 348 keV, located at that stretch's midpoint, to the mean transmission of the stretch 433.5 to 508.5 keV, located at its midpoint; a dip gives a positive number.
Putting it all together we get -4.1 keV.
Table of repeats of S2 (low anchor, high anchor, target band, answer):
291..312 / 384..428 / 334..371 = 0.05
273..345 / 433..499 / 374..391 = -0.11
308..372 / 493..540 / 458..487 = 0.03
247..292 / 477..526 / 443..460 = 0.35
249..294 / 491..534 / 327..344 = 0.06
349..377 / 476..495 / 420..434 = 0.06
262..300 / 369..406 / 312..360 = 0.07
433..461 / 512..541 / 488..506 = -0.13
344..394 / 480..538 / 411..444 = 0.05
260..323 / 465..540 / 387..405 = -0.03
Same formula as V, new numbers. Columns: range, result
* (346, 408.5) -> 10.1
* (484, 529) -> 10.4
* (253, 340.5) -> 9.44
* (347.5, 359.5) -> 9.93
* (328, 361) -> 9.46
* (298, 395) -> 9.78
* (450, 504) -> 9.64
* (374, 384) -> 10.4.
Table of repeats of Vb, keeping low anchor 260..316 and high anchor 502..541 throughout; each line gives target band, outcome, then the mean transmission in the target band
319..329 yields 0.07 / 9.09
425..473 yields 0.13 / 8.85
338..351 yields 0.05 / 9.28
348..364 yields -0.01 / 9.86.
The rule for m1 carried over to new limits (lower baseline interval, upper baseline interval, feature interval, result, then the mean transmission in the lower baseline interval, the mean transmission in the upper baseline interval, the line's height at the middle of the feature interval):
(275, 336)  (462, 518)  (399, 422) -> 0.0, 9.54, 10.3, 9.99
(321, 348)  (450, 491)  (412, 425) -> -0.7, 9.1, 9.29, 9.21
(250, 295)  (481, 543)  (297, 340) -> 0.5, 9.37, 10.4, 9.57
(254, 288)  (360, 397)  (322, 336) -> 1.3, 9.24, 10.2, 9.78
